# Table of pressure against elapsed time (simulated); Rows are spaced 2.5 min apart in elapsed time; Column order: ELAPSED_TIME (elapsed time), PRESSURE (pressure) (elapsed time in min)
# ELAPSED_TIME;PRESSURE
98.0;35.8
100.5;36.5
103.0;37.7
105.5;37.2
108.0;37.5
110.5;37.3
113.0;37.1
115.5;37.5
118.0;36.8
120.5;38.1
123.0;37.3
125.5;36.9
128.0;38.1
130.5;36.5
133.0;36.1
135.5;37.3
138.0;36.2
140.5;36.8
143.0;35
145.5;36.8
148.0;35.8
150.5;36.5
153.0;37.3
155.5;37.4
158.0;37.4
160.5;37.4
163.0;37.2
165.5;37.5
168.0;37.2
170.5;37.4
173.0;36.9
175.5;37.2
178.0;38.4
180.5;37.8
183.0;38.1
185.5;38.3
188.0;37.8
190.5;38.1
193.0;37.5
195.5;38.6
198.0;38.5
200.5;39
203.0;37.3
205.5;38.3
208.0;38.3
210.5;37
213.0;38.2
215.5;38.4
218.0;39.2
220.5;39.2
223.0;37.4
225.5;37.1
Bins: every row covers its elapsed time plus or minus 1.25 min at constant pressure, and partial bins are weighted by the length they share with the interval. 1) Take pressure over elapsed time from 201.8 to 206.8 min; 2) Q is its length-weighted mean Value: 37.8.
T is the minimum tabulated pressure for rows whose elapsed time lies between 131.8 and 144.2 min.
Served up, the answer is 35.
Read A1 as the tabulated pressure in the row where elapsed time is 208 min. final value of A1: 38.3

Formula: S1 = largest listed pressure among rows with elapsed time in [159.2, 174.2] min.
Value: 37.5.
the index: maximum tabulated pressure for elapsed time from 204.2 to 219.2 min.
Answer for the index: 39.2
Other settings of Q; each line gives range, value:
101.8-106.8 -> 37.4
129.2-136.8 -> 36.6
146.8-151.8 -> 36.2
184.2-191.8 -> 38.1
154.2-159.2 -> 37.4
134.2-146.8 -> 36.4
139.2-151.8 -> 36.2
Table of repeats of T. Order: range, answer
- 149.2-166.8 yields 36.5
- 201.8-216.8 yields 37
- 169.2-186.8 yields 36.9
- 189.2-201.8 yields 37.5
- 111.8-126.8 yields 36.8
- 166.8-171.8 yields 37.2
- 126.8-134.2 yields 36.1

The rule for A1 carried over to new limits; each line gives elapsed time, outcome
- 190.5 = 38.1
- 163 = 37.2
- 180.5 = 37.8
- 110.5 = 37.3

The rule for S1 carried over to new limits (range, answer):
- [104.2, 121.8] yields 38.1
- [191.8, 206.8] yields 39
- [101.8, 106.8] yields 37.7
